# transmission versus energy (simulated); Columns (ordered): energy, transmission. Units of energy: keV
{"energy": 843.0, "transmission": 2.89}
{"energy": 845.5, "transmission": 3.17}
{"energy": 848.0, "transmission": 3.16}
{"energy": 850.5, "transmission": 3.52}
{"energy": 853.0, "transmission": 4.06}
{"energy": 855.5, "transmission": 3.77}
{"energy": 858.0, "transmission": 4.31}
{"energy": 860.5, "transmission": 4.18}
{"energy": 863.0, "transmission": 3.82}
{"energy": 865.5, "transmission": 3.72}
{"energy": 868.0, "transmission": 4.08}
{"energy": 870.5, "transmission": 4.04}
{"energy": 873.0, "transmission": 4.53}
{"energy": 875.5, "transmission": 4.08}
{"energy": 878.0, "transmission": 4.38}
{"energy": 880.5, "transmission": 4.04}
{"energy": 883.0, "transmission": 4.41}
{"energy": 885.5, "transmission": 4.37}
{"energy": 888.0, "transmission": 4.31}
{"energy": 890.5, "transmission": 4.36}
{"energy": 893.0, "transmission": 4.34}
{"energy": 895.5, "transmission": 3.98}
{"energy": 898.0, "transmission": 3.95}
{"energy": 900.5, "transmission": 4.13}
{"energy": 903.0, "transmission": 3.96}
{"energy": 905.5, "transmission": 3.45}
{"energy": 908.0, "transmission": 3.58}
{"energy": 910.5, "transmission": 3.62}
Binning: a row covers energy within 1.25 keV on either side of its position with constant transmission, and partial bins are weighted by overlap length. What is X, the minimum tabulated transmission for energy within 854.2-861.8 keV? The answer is 3.77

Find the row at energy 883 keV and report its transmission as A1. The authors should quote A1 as 4.41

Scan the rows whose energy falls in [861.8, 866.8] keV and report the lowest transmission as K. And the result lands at 3.72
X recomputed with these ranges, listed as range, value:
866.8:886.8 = 4.04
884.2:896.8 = 3.98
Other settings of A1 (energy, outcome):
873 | 4.53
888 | 4.31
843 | 2.89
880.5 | 4.04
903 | 3.96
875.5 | 4.08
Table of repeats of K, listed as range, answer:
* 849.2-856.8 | 3.52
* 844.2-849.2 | 3.16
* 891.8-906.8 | 3.45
